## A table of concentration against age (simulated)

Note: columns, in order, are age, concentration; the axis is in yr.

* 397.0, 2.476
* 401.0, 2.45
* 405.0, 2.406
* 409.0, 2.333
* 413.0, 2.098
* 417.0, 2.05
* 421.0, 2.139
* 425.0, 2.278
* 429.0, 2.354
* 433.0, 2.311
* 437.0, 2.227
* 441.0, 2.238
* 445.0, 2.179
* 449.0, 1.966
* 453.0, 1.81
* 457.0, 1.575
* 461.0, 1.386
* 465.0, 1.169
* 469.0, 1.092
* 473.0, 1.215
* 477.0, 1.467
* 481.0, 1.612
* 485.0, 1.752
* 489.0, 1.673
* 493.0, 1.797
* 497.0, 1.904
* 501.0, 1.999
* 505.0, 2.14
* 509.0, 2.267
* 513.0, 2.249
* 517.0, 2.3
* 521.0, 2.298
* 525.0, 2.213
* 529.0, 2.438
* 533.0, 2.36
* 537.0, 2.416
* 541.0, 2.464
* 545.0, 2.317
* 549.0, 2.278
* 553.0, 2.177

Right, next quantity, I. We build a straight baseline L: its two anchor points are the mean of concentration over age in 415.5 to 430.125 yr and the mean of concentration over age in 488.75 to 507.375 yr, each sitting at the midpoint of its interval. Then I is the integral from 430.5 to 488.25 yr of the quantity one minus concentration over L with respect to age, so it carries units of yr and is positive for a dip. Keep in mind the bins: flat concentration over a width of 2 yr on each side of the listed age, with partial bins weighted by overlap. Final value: 10.0 yr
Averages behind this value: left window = 2.2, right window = 1.93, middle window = 1.72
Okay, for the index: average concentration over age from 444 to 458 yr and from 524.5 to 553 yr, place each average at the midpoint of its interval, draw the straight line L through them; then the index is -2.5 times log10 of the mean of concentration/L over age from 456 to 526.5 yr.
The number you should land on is 0.18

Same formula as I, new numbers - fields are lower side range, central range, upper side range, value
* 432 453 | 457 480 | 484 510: 8.3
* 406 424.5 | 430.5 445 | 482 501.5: -1.3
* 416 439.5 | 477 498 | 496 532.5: 4.8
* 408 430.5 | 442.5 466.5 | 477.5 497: 3.1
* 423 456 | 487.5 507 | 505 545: 3.1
